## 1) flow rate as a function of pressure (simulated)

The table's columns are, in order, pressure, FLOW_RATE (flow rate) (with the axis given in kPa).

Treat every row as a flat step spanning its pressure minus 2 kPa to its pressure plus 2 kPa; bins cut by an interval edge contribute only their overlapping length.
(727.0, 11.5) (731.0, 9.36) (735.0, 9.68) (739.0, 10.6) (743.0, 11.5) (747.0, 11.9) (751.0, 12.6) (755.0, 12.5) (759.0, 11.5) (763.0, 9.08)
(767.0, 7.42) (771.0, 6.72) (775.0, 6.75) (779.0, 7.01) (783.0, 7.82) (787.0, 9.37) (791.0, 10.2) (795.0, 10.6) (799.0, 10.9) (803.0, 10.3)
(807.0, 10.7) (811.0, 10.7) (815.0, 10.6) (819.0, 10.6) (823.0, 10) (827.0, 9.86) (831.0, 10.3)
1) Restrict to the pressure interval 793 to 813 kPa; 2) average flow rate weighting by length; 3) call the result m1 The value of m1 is 10.6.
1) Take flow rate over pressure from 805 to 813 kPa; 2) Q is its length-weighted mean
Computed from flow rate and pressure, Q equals 10.7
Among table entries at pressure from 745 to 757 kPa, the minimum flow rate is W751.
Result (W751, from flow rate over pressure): 11.9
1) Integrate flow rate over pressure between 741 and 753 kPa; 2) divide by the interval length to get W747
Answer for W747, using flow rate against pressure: 12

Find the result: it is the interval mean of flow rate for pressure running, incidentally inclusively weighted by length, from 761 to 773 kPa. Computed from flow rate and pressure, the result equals 7.74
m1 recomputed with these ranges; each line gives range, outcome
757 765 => 10.3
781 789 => 8.59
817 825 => 10.3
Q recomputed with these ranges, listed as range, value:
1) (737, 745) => 11.1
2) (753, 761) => 12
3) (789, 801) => 10.6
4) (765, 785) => 7.14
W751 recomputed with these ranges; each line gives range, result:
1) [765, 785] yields 6.72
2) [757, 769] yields 7.42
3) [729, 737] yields 9.36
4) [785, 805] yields 9.37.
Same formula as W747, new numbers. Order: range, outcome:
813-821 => 10.6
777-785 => 7.42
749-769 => 10.6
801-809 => 10.5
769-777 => 6.73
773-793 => 8.23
